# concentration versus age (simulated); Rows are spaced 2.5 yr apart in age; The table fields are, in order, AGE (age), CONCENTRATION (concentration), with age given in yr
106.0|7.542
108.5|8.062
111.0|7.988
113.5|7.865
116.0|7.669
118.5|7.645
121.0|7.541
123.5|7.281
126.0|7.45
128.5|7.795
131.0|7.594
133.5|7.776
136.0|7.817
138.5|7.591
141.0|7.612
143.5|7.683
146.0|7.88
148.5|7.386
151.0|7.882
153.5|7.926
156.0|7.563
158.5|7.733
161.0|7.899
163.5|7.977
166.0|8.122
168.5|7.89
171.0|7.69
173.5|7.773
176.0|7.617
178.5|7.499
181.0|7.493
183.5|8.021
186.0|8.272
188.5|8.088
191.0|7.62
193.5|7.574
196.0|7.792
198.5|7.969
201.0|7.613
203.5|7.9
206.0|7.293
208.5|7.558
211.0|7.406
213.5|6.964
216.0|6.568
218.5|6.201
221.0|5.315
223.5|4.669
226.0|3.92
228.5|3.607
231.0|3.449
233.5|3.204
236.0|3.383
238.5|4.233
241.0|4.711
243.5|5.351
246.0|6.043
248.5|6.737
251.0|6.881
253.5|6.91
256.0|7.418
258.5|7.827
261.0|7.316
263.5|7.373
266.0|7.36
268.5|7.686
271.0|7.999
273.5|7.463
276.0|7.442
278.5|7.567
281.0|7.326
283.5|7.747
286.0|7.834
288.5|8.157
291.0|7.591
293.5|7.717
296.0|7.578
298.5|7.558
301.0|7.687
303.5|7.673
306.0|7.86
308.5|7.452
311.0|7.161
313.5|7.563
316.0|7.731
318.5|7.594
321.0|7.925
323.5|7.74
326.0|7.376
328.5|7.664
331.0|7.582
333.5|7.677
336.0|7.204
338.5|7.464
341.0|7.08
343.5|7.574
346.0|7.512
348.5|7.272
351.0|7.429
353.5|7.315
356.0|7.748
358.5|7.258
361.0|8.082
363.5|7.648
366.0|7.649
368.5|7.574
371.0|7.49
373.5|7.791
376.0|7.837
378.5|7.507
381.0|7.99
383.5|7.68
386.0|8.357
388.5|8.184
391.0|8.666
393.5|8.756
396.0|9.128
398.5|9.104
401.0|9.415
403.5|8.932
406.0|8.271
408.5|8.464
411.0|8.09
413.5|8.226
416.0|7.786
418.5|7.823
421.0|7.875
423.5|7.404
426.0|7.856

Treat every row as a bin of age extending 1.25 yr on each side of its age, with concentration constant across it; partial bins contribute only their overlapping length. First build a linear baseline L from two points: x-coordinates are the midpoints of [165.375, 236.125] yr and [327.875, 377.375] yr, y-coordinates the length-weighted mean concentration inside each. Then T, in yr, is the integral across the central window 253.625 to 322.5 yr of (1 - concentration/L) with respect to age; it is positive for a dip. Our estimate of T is -3.8 yr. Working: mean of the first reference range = 6.75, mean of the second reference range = 7.54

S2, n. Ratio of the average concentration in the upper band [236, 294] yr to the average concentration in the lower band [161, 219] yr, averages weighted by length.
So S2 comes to 0.92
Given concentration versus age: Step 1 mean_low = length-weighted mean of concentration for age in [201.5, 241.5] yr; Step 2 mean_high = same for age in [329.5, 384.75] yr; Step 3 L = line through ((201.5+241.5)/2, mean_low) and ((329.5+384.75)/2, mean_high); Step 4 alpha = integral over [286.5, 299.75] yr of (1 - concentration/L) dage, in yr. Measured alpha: -2.35 yr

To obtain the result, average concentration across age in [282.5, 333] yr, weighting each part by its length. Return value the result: 7.66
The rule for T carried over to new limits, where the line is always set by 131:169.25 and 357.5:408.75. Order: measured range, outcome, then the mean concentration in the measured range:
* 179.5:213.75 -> 0.7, 7.7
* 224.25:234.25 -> 5.4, 3.62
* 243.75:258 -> 2.2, 6.75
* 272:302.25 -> 1.4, 7.64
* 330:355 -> 2.1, 7.41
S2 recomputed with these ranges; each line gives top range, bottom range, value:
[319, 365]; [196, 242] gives 1.32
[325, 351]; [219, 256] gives 1.49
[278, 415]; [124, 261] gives 1.13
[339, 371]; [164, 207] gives 0.96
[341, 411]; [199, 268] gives 1.32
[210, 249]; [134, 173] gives 0.65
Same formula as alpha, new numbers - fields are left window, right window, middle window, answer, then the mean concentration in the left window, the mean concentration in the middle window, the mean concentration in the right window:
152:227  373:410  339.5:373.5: 2.9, 7.34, 7.52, 8.42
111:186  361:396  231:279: 9.0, 7.73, 6.37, 7.98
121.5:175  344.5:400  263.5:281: 0.6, 7.73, 7.55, 7.91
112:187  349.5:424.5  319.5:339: 0.9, 7.73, 7.58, 8.05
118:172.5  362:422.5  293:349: 3.4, 7.72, 7.55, 8.17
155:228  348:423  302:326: 0.4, 7.27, 7.62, 8.05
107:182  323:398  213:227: 3.9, 7.72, 5.56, 7.75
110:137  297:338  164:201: -0.8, 7.67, 7.81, 7.59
